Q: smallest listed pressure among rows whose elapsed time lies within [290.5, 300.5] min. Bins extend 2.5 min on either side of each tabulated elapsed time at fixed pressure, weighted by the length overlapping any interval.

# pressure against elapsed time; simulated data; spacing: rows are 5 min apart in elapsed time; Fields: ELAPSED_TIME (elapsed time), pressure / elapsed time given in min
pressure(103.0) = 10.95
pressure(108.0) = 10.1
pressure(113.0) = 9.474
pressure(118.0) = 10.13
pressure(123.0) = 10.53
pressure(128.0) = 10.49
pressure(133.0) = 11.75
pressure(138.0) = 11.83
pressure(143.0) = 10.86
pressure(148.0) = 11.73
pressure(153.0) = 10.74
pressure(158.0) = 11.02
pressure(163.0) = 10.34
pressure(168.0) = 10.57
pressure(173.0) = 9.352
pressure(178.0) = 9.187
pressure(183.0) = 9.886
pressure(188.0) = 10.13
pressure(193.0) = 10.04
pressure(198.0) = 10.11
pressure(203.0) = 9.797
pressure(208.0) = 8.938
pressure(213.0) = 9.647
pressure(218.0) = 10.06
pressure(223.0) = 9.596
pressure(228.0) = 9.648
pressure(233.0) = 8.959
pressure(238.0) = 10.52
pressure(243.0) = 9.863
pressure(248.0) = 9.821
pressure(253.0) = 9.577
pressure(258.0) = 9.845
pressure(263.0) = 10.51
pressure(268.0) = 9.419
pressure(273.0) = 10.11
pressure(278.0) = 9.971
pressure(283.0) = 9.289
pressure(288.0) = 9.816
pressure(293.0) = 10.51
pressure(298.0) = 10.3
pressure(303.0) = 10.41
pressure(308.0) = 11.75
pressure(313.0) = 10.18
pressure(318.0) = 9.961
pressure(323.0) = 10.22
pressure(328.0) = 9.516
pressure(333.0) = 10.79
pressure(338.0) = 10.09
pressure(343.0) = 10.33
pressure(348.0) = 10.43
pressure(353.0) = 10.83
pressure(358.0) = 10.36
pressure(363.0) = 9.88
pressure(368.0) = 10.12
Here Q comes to 10.3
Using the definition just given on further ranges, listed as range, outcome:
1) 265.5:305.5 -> 9.289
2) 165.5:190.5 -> 9.187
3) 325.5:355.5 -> 9.516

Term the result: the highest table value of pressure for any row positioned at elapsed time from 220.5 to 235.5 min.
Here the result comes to 9.648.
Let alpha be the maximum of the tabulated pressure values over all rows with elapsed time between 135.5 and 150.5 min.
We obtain 11.83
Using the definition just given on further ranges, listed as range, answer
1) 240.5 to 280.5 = 10.51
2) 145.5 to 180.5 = 11.73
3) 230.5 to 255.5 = 10.52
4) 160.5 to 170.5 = 10.57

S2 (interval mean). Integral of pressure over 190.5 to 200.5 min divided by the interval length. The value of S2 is 10.1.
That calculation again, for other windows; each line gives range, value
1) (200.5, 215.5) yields 9.46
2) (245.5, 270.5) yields 9.83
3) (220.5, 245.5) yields 9.72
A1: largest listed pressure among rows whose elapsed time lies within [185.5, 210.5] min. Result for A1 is 10.13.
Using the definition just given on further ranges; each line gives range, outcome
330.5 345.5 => 10.79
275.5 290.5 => 9.971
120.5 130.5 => 10.53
